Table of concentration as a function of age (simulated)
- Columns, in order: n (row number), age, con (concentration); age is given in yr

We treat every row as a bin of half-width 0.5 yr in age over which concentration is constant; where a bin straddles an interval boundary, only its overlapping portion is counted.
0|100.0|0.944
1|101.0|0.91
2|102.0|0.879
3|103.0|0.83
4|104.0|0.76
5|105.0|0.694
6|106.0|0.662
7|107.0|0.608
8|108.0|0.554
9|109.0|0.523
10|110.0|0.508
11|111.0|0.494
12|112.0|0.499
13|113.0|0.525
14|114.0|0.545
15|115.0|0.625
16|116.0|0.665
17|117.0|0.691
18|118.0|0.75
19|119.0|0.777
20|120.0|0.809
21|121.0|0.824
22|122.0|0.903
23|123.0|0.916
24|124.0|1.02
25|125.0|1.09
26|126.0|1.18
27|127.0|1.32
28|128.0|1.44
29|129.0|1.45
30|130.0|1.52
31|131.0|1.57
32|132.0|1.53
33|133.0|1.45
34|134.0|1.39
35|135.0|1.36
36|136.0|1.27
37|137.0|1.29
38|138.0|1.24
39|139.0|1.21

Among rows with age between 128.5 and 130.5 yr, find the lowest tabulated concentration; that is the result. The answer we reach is 1.45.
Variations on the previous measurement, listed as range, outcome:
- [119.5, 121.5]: 0.809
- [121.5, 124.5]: 0.903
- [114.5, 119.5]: 0.625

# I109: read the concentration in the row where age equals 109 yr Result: 0.523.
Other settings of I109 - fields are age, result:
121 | 0.824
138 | 1.24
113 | 0.525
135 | 1.36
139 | 1.21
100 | 0.944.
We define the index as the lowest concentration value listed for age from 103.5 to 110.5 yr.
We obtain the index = 0.508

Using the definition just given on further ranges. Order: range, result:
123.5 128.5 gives 1.02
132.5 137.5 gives 1.27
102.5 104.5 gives 0.76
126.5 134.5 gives 1.32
